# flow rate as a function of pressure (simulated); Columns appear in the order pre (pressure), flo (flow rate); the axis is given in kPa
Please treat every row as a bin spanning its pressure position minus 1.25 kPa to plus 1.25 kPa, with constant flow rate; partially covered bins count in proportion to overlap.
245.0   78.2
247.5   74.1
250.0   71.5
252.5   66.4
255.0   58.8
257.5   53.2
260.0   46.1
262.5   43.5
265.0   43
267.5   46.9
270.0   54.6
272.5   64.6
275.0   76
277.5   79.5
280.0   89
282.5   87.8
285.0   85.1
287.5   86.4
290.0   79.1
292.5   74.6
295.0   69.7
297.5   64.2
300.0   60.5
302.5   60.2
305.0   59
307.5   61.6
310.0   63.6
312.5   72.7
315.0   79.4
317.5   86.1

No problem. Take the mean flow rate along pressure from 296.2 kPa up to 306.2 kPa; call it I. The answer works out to 61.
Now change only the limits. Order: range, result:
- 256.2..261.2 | 49.8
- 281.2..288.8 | 86.4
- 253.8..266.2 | 48.9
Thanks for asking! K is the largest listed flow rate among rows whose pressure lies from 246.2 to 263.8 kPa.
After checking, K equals 74.1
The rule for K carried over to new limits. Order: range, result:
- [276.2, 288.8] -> 89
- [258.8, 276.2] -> 76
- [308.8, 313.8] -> 72.7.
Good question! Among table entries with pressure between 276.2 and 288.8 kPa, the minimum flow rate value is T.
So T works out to 79.5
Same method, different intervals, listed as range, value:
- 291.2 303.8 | 60.2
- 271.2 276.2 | 64.6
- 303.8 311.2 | 59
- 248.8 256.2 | 58.8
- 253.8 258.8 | 53.2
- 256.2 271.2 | 43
